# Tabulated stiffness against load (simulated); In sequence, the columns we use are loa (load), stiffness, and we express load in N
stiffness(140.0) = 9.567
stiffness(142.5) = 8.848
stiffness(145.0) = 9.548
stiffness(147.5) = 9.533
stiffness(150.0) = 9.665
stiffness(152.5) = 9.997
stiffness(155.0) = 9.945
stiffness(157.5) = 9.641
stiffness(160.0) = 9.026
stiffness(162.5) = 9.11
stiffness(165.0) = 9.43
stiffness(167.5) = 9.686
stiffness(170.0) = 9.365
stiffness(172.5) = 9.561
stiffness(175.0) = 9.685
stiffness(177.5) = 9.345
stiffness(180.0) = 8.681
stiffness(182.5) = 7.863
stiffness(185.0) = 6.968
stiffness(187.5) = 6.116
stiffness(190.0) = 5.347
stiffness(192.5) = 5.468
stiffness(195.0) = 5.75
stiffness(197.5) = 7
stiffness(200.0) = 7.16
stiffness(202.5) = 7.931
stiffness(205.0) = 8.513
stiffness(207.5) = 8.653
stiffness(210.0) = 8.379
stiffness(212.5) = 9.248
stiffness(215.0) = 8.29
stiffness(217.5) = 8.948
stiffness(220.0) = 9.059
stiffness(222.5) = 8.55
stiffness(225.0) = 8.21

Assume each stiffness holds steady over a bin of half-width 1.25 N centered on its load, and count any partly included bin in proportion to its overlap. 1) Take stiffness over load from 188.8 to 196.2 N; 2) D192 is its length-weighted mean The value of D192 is 5.52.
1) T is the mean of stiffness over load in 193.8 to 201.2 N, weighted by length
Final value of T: 6.64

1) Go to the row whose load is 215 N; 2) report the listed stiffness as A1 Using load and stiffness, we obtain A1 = 8.29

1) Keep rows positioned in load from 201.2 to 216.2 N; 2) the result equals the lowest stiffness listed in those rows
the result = 7.931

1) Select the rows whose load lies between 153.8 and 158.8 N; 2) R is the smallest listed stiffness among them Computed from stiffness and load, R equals 9.641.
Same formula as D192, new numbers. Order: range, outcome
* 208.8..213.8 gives 8.81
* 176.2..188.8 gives 7.79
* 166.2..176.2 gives 9.57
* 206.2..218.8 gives 8.7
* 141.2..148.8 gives 9.31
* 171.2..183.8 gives 9.02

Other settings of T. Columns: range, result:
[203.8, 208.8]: 8.58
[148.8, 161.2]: 9.66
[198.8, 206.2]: 7.87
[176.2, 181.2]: 9.02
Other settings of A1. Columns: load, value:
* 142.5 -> 8.848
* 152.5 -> 9.997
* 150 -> 9.665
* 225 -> 8.21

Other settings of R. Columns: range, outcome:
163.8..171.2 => 9.365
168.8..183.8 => 7.863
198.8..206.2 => 7.16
